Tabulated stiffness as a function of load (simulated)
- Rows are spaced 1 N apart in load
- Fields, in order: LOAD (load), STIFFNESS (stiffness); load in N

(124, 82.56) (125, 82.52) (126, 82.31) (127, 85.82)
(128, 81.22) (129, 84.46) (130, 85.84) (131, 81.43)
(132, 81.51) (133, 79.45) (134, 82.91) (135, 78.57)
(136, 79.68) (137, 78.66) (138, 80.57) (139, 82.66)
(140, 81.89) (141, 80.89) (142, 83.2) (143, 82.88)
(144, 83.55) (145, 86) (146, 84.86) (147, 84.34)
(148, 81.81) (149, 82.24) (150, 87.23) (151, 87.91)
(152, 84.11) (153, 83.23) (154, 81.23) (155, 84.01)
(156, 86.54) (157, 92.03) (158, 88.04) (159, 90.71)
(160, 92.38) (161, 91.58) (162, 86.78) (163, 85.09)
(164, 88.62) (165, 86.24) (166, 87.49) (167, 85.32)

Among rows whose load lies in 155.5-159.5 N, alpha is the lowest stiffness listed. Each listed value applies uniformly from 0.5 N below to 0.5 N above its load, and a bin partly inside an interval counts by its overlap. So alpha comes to 86.54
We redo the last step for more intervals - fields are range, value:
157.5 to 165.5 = 85.09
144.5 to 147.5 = 84.34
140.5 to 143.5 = 80.89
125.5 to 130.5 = 81.22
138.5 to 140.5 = 81.89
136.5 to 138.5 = 78.66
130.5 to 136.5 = 78.57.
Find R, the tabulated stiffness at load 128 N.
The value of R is 81.22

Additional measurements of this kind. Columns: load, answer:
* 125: 82.52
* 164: 88.62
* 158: 88.04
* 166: 87.49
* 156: 86.54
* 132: 81.51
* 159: 90.71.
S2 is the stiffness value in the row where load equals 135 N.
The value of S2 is 78.57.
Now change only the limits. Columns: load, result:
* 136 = 79.68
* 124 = 82.56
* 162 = 86.78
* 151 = 87.91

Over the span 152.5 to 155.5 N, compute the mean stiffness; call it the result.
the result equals 82.8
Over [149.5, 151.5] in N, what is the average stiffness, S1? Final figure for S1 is 87.6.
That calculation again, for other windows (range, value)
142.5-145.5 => 84.1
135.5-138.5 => 79.6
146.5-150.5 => 83.9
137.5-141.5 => 81.5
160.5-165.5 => 87.7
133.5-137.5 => 80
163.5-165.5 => 87.4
